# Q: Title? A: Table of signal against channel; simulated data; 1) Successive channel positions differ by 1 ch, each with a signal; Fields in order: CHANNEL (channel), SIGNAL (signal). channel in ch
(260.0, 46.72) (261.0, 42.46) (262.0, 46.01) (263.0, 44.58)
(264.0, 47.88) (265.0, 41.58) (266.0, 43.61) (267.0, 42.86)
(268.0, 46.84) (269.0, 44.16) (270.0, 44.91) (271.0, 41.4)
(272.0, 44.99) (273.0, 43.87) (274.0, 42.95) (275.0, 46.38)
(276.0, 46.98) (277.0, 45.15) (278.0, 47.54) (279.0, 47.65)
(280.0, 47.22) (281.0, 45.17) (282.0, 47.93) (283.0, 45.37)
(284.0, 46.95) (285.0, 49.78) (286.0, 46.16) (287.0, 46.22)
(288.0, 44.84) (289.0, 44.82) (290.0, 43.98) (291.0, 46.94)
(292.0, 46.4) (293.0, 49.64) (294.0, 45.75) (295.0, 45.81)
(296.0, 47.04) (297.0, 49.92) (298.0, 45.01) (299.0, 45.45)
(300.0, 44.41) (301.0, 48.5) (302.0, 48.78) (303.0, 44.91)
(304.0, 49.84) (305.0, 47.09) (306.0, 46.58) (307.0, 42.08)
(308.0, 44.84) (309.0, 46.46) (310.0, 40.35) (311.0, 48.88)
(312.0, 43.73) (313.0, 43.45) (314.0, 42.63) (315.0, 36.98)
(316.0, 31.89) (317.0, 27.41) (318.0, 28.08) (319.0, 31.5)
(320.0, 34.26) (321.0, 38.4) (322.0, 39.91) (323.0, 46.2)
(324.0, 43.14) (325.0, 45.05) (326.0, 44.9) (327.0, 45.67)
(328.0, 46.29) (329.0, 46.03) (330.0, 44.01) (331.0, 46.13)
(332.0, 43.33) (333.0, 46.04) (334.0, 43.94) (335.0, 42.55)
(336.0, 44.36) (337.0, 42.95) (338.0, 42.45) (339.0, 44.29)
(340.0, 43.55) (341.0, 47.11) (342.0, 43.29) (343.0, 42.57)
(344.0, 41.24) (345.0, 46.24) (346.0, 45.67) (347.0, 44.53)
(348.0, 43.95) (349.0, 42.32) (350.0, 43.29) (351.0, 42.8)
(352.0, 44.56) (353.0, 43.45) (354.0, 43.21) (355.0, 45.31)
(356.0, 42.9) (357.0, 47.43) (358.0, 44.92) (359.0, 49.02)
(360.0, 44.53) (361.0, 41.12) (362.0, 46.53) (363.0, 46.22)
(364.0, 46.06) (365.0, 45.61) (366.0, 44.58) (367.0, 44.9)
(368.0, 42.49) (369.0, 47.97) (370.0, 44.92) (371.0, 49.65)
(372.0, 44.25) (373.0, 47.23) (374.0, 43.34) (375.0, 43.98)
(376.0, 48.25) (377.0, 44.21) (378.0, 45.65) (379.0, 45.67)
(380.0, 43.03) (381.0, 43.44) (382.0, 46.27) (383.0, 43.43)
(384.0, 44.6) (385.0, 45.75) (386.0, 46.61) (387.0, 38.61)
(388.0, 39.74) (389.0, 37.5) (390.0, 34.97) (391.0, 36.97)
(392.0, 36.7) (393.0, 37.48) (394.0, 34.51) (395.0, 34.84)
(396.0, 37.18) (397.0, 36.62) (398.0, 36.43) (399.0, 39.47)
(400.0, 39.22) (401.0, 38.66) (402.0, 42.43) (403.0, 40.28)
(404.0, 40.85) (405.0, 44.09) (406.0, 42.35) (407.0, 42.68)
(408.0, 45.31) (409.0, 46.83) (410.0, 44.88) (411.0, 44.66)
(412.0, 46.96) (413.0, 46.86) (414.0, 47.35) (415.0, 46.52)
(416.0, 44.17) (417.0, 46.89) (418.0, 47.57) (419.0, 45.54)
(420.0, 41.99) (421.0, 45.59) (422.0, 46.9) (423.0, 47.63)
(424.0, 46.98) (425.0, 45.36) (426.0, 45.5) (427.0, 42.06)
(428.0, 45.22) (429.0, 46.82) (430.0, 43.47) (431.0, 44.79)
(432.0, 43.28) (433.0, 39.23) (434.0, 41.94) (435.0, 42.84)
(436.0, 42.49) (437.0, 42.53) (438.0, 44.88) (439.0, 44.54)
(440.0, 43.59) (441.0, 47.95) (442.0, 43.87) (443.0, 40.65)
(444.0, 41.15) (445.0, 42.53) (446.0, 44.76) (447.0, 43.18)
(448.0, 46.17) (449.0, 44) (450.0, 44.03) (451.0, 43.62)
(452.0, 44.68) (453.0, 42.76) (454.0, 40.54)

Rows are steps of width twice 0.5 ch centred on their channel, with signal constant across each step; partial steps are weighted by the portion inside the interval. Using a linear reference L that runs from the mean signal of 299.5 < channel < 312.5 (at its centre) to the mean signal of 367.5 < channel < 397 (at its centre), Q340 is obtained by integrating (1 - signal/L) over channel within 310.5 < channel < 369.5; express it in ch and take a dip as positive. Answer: 1.5 ch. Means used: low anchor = 45.9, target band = 43.1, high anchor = 42.3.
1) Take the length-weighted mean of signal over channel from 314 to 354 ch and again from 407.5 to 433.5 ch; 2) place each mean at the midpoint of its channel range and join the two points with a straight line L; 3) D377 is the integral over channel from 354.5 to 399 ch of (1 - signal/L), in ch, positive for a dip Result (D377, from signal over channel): 0.7 ch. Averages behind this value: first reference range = 42.1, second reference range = 45.3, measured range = 42.9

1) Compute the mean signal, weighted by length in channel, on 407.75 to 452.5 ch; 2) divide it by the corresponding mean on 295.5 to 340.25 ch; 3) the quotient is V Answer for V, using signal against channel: 1.0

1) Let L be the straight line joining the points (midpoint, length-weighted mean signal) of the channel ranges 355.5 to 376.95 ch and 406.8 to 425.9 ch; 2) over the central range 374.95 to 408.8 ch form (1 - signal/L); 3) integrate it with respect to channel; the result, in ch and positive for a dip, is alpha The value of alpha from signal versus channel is 3.38 ch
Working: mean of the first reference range 45.5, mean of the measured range 41.1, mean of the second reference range 45.9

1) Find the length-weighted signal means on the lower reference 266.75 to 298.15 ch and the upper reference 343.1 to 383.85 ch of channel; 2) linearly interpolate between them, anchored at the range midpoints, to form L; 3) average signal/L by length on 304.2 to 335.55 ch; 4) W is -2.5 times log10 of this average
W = 0.09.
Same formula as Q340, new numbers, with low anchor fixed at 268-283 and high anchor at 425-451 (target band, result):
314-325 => 2.1 ch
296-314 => -0.3 ch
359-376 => -0.4 ch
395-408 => 1.2 ch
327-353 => 0.4 ch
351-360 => -0.1 ch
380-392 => 0.8 ch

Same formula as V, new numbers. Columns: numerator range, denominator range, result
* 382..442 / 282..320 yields 0.97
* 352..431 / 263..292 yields 0.96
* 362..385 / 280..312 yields 0.98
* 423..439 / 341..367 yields 0.99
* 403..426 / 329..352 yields 1.03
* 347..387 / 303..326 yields 1.09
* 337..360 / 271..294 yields 0.96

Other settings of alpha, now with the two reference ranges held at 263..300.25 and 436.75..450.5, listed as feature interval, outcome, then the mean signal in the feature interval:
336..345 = 0.3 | 43.6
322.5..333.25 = 0.0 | 45.1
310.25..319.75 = 1.7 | 37.2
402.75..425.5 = -0.5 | 45.2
